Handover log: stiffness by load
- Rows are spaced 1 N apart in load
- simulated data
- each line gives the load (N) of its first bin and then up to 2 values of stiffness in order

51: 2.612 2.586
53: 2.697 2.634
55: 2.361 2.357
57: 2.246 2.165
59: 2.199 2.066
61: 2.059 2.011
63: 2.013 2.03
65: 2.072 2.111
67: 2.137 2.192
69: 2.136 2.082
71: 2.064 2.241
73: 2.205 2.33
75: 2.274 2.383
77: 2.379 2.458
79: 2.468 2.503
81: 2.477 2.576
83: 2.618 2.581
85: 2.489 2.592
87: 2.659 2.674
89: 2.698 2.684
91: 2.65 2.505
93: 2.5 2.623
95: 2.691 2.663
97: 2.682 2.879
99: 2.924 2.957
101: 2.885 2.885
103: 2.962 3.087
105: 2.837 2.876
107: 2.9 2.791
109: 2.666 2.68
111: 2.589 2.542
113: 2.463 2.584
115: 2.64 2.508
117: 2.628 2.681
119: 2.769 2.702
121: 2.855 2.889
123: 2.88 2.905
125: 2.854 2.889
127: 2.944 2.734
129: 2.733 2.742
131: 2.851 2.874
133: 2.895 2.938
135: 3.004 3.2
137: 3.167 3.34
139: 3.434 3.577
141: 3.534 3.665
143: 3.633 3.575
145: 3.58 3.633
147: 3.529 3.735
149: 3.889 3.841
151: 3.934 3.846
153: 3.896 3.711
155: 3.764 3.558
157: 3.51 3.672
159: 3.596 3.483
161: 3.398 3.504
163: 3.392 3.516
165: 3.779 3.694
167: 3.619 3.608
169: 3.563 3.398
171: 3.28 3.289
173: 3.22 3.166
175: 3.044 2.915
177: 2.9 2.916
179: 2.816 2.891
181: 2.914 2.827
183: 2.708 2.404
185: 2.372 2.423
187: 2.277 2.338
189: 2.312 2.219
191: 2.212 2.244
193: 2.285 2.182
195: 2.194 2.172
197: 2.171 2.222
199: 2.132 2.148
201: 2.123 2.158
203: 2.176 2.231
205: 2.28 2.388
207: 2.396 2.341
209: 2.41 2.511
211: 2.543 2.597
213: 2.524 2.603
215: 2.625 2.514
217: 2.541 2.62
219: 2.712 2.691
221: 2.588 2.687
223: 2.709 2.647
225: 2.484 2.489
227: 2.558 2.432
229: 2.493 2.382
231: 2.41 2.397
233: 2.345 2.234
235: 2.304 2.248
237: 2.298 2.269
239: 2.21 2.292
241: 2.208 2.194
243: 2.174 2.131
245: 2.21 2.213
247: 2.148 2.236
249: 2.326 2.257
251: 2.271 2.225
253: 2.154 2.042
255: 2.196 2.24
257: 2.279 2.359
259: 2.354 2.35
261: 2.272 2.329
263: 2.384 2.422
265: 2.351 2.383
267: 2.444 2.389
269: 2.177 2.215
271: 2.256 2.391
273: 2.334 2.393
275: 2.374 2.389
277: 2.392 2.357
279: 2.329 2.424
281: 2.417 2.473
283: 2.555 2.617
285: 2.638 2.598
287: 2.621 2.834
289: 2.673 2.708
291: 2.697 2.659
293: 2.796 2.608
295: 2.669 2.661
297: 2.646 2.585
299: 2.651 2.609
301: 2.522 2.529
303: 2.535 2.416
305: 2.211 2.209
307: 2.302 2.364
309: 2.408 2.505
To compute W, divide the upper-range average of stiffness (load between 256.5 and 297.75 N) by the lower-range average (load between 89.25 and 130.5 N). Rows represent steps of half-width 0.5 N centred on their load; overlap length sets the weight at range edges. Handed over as 0.90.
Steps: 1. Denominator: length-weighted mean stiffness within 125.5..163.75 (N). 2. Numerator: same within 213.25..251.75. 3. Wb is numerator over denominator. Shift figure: 0.71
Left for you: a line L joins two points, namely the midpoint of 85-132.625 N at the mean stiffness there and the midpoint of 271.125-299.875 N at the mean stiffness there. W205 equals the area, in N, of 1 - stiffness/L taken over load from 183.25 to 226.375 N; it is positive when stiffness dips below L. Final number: 4.0 N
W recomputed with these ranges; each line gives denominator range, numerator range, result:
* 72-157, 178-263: 0.81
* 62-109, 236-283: 0.91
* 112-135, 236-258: 0.80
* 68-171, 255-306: 0.83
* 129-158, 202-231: 0.72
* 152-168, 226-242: 0.65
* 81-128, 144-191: 1.19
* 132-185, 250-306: 0.72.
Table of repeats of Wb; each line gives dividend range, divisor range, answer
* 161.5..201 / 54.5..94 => 1.19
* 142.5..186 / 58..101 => 1.39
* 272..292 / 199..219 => 1.05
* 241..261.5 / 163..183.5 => 0.70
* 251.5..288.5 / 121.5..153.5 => 0.72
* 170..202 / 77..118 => 0.96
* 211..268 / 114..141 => 0.82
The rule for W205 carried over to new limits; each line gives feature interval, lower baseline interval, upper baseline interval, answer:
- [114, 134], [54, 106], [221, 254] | -3.0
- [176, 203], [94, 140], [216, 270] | 1.6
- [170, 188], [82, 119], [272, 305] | -1.4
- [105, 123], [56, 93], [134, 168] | 1.6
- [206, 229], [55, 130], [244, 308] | -0.9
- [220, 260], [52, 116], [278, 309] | 3.2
